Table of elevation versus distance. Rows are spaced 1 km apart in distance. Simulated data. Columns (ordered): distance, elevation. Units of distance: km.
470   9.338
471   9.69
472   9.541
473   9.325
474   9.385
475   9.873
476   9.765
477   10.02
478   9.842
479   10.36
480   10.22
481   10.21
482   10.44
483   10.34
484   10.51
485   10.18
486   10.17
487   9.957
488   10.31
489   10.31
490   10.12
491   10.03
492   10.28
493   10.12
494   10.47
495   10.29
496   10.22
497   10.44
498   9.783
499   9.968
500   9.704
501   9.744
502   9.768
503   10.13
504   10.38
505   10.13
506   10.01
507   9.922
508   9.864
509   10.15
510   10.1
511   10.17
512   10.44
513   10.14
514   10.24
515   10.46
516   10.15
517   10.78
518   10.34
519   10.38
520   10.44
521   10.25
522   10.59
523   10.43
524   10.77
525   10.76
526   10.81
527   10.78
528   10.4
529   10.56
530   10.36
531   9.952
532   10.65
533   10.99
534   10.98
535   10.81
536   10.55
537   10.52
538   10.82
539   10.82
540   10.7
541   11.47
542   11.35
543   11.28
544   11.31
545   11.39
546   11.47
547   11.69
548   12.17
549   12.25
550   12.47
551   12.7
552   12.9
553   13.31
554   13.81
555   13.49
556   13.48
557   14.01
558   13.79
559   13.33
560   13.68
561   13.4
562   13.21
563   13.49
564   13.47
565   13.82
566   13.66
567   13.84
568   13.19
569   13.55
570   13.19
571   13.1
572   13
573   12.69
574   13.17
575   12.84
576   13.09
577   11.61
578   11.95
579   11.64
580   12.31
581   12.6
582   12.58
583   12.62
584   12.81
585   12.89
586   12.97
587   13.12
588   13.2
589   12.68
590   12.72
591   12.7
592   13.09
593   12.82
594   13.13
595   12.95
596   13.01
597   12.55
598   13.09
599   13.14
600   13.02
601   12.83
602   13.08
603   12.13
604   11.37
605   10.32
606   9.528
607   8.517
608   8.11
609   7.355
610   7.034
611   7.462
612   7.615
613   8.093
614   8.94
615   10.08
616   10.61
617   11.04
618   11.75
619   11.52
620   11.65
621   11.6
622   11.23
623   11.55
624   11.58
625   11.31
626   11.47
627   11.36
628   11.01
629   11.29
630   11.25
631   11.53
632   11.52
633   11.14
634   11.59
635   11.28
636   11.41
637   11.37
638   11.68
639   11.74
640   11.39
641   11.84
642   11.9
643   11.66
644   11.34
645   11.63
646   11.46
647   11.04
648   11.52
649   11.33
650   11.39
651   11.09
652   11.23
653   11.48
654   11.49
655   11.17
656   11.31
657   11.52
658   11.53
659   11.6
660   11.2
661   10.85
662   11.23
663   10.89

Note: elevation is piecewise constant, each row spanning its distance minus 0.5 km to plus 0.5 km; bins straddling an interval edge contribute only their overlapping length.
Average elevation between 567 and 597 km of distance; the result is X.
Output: 12.8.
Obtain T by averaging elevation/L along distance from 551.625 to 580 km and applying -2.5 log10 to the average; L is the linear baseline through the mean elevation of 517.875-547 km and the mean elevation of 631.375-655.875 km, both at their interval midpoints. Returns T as -0.199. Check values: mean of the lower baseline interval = 10.8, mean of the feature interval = 13.2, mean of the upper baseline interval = 11.4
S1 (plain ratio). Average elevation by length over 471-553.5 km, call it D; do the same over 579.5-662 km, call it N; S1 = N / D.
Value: 1.1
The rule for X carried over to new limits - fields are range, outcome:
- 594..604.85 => 12.7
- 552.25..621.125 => 12.1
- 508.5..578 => 11.8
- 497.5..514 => 10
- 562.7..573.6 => 13.4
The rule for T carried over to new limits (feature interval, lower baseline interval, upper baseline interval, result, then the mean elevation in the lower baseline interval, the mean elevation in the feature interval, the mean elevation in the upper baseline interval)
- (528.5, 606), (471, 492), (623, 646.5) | -0.146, 10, 12.4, 11.5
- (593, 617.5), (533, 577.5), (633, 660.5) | 0.122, 12.5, 10.7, 11.4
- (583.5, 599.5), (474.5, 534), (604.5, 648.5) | -0.219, 10.3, 12.9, 10.7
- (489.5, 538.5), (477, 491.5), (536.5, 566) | 0.089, 10.2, 10.3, 12.5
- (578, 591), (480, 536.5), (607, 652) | -0.191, 10.3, 12.7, 10.8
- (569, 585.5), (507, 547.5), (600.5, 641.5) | -0.185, 10.6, 12.7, 10.7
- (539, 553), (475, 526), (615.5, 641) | -0.112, 10.2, 11.8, 11.4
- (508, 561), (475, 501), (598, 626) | -0.102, 10.1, 11.3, 10.5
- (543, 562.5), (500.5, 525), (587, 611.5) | -0.179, 10.3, 12.8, 11.5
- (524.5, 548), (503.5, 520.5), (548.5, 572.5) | 0.084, 10.2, 10.9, 13.3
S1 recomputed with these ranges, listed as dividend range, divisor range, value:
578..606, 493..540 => 1.21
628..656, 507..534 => 1.10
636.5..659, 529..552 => 1.02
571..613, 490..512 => 1.17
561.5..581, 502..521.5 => 1.27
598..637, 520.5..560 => 0.93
